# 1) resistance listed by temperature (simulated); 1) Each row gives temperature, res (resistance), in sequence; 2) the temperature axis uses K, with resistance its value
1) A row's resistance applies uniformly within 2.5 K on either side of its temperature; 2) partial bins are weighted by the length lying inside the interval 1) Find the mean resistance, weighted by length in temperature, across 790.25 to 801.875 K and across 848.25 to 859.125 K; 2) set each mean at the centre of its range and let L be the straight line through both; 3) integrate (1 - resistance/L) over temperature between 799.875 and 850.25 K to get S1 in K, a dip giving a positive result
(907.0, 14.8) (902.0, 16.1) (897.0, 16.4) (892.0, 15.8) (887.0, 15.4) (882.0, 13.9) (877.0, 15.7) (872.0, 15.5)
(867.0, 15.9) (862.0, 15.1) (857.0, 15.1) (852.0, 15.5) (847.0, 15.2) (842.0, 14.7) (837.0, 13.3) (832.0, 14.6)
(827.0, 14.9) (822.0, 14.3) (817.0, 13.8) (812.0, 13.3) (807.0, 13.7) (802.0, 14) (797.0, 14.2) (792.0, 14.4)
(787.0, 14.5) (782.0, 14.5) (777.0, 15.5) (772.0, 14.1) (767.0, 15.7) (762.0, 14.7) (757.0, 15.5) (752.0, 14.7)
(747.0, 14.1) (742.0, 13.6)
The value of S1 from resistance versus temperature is 1.9 K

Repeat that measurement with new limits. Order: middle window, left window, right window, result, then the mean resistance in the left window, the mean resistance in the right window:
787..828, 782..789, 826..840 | 0.8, 14.5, 14.2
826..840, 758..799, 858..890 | 0.8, 14.7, 15.3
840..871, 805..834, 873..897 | -1.0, 14.1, 15.3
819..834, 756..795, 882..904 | 0.6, 14.8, 15.7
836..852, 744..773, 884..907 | 0.8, 14.8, 15.8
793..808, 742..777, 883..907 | 1.0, 14.8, 15.7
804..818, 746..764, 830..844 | 0.8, 14.8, 14.2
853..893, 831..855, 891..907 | 0.1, 14.7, 15.9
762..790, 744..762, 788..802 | -0.7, 14.7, 14.3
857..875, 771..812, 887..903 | 0.1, 14.3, 16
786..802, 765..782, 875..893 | 0.8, 15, 15.1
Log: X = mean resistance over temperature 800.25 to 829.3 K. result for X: 14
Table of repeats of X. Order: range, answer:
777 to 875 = 14.6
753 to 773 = 15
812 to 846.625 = 14.3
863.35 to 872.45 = 15.7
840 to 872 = 15.3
